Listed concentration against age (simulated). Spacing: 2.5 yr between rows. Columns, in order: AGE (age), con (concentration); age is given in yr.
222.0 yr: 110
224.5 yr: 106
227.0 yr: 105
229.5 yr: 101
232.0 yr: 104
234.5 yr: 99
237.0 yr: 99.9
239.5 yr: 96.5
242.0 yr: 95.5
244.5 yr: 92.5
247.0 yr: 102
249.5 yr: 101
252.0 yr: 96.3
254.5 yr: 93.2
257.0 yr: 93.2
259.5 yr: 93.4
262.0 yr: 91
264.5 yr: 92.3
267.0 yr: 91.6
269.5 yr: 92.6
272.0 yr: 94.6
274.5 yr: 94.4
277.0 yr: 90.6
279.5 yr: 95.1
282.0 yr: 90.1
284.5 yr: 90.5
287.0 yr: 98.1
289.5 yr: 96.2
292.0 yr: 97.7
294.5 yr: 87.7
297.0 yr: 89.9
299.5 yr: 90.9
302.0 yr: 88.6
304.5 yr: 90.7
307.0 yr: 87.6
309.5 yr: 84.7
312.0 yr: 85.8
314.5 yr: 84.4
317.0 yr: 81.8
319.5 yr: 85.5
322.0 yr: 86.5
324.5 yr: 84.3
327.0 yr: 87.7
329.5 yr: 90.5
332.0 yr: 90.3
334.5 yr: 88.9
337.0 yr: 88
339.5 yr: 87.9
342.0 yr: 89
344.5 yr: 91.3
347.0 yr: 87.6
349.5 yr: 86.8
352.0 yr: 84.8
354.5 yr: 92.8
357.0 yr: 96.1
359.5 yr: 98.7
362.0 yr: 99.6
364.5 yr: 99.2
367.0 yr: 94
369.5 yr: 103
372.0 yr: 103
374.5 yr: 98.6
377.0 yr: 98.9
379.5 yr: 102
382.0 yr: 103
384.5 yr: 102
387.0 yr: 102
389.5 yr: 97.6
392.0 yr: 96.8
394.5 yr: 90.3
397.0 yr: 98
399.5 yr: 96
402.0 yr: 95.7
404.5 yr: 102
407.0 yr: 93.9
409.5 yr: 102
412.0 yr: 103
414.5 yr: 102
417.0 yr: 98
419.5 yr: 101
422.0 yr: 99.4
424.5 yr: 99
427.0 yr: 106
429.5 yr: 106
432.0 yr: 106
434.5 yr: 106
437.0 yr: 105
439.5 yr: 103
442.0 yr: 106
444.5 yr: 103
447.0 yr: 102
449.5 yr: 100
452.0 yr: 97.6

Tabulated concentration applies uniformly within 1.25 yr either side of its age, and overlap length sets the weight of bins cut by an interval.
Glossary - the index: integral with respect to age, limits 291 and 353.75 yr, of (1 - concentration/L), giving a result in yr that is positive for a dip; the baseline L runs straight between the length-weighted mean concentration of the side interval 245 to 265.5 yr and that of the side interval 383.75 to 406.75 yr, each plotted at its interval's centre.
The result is 5.47 yr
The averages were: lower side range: 95.2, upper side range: 97.6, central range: 88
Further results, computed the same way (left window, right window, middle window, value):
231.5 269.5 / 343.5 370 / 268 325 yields 3.0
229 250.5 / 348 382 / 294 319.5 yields 2.8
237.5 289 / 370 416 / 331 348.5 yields 1.5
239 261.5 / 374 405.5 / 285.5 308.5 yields 1.2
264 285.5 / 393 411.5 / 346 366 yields 0.4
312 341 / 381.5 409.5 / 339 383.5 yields -1.4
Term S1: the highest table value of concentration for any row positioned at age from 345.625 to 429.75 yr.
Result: 106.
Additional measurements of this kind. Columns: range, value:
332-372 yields 103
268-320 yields 98.1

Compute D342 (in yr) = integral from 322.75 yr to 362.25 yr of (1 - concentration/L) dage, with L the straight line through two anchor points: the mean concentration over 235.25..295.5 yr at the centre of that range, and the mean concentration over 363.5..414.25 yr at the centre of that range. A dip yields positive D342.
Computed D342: 3.00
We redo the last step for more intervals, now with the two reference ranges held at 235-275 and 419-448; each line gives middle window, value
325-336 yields 1.1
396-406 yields 0.4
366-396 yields 0.5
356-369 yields 0.3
